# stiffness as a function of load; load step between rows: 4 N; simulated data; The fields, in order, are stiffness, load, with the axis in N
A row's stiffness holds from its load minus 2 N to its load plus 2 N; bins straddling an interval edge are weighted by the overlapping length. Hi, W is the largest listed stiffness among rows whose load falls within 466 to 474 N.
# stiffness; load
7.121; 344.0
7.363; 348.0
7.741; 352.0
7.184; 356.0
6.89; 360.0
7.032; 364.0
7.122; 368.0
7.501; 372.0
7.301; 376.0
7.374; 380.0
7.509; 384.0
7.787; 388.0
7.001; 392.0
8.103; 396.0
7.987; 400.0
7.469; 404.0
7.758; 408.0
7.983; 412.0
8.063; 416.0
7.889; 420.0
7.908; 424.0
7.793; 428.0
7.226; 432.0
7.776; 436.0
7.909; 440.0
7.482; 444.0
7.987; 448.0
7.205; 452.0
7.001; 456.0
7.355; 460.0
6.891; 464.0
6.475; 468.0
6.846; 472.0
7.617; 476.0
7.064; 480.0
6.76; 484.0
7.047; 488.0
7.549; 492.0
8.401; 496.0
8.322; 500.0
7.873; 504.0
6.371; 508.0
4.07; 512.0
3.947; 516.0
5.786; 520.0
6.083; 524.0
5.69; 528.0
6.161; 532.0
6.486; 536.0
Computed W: 6.846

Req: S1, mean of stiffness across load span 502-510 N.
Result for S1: 7.12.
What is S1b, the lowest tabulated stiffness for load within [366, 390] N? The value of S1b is 7.122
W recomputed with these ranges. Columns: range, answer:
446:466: 7.987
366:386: 7.509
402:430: 8.063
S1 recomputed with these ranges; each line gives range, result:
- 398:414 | 7.8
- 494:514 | 7.01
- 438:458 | 7.52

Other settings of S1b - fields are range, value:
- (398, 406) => 7.469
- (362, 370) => 7.032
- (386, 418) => 7.001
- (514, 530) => 3.947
